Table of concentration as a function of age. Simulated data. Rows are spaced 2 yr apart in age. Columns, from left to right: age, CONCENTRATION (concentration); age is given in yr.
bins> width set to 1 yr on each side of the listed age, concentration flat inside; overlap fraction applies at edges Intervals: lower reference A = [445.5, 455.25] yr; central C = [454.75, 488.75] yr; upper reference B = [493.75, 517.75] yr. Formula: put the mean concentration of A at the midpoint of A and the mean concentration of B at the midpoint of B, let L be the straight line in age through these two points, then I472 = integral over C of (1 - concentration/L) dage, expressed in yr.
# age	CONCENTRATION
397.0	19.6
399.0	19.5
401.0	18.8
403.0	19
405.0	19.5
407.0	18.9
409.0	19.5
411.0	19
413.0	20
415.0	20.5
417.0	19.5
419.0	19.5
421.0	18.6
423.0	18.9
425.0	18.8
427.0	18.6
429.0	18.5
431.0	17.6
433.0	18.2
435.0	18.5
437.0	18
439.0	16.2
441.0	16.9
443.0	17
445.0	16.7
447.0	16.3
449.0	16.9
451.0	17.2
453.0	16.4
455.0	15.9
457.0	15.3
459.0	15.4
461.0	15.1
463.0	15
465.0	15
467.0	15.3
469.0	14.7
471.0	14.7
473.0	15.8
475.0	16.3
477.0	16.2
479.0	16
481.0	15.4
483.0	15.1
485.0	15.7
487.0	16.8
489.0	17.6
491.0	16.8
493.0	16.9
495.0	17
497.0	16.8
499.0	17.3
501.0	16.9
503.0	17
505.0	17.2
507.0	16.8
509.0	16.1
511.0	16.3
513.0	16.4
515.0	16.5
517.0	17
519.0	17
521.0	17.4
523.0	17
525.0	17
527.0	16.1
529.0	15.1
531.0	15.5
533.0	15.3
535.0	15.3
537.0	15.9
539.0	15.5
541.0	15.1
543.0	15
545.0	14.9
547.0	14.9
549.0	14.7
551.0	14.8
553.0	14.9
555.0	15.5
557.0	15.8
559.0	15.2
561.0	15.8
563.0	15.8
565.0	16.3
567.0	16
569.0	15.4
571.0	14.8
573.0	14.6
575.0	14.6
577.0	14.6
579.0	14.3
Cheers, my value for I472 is 2.28 yr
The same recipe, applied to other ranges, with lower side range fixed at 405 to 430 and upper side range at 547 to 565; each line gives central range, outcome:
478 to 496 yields 0.93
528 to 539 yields 0.37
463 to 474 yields 1.67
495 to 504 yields -0.04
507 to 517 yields 0.08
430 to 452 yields 1.57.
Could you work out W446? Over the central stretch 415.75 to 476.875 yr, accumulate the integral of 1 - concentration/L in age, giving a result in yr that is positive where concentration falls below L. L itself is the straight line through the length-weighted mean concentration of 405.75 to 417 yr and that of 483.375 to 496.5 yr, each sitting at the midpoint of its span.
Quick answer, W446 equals 4.8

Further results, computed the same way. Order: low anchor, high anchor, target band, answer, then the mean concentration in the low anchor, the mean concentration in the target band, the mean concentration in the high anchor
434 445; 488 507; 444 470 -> 2.1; 17.3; 15.8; 17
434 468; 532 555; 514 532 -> -1.3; 16.3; 16.5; 15.1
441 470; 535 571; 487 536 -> -3.2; 15.9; 16.6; 15.4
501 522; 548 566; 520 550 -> 0.8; 16.8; 15.6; 15.4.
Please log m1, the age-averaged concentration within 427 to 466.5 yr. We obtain 16.7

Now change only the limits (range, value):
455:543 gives 16.1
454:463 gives 15.4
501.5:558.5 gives 15.9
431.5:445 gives 17.4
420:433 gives 18.5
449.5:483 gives 15.6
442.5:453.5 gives 16.8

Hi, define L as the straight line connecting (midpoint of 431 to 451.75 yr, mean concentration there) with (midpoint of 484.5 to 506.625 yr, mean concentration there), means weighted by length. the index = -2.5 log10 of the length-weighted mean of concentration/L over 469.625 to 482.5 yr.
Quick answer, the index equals 0.090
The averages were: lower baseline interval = 17.2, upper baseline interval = 16.9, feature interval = 15.7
